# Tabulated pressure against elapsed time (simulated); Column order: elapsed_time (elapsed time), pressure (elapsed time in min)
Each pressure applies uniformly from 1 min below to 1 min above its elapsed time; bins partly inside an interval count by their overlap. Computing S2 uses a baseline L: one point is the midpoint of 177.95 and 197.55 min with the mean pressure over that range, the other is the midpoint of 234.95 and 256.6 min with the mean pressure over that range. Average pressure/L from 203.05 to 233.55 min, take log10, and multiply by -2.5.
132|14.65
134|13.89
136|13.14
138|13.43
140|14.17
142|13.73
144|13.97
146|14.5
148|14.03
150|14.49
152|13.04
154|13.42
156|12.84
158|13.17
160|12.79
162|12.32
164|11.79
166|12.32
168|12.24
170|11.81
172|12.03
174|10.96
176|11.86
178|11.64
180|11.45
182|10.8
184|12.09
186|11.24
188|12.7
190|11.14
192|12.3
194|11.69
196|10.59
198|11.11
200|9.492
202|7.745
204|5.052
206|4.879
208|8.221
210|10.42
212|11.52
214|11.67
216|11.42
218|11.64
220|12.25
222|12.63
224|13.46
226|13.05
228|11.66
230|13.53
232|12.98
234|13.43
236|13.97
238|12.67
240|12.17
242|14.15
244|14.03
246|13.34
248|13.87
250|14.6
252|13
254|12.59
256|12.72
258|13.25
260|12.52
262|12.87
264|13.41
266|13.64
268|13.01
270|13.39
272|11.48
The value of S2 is 0.143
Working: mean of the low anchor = 11.5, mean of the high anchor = 13.4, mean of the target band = 11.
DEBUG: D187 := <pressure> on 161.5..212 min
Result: 10.7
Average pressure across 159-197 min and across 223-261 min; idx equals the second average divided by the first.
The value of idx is 1.12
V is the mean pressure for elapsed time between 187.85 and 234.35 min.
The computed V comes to 11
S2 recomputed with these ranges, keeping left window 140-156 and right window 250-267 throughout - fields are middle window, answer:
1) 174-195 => 0.167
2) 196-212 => 0.500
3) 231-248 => -0.012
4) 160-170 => 0.128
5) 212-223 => 0.128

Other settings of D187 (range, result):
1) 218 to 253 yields 13.2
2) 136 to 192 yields 12.6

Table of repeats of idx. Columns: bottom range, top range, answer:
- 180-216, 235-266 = 1.30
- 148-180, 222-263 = 1.06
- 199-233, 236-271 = 1.24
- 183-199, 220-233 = 1.11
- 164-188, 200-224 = 0.85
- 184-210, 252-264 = 1.31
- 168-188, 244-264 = 1.14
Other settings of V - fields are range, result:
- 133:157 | 13.7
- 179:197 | 11.6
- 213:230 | 12.3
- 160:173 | 12.1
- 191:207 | 9.11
